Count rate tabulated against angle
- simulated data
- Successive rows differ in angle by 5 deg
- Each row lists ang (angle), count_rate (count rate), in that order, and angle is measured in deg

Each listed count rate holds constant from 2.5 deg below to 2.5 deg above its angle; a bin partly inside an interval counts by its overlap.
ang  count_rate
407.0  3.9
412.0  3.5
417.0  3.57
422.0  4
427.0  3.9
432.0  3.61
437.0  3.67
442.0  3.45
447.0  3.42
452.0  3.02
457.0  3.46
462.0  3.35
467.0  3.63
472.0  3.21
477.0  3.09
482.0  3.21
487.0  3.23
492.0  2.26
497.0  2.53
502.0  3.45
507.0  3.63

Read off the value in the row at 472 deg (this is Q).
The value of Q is 3.21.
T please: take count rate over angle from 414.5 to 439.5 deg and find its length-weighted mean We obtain 3.75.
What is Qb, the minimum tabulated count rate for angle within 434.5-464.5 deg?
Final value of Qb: 3.02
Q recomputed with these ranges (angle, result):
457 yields 3.46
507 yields 3.63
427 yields 3.9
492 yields 2.26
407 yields 3.9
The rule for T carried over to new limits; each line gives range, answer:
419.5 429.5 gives 3.95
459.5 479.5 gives 3.32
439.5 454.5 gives 3.3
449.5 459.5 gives 3.24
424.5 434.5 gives 3.75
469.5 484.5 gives 3.17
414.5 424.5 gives 3.78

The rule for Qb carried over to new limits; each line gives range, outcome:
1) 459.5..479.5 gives 3.09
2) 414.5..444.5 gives 3.45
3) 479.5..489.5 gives 3.21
